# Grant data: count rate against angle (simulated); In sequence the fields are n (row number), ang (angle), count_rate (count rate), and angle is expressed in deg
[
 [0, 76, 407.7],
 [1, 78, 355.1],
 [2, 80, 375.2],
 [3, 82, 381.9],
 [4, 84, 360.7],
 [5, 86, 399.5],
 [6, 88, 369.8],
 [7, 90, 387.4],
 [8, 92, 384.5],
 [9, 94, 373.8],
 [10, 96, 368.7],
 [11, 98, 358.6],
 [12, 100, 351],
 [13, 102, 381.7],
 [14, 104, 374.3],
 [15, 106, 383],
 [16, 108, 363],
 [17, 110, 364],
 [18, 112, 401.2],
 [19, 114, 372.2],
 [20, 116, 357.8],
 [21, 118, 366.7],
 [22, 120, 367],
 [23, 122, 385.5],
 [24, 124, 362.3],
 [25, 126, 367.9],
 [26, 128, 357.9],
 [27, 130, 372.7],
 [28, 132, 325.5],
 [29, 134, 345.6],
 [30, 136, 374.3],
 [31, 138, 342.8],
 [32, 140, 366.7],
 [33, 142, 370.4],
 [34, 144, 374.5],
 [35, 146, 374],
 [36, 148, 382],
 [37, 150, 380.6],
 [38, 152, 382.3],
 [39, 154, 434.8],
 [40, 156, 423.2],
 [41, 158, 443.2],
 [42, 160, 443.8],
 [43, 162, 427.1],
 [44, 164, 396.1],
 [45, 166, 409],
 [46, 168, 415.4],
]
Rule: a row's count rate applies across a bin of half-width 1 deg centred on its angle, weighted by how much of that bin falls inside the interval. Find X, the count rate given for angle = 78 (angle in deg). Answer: 355.1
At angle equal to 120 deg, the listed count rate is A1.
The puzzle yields 367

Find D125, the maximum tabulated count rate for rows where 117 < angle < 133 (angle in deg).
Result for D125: 385.5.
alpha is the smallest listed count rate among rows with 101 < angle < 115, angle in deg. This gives 363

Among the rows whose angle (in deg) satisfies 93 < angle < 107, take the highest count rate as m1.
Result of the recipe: 383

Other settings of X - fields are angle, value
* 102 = 381.7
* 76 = 407.7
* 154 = 434.8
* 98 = 358.6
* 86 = 399.5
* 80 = 375.2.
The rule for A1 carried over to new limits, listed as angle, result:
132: 325.5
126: 367.9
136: 374.3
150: 380.6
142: 370.4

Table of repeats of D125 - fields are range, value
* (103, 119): 401.2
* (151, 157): 434.8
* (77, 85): 381.9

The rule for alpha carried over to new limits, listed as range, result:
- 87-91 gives 369.8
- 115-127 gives 357.8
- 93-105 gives 351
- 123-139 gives 325.5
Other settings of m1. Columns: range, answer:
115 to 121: 367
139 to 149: 382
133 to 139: 374.3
